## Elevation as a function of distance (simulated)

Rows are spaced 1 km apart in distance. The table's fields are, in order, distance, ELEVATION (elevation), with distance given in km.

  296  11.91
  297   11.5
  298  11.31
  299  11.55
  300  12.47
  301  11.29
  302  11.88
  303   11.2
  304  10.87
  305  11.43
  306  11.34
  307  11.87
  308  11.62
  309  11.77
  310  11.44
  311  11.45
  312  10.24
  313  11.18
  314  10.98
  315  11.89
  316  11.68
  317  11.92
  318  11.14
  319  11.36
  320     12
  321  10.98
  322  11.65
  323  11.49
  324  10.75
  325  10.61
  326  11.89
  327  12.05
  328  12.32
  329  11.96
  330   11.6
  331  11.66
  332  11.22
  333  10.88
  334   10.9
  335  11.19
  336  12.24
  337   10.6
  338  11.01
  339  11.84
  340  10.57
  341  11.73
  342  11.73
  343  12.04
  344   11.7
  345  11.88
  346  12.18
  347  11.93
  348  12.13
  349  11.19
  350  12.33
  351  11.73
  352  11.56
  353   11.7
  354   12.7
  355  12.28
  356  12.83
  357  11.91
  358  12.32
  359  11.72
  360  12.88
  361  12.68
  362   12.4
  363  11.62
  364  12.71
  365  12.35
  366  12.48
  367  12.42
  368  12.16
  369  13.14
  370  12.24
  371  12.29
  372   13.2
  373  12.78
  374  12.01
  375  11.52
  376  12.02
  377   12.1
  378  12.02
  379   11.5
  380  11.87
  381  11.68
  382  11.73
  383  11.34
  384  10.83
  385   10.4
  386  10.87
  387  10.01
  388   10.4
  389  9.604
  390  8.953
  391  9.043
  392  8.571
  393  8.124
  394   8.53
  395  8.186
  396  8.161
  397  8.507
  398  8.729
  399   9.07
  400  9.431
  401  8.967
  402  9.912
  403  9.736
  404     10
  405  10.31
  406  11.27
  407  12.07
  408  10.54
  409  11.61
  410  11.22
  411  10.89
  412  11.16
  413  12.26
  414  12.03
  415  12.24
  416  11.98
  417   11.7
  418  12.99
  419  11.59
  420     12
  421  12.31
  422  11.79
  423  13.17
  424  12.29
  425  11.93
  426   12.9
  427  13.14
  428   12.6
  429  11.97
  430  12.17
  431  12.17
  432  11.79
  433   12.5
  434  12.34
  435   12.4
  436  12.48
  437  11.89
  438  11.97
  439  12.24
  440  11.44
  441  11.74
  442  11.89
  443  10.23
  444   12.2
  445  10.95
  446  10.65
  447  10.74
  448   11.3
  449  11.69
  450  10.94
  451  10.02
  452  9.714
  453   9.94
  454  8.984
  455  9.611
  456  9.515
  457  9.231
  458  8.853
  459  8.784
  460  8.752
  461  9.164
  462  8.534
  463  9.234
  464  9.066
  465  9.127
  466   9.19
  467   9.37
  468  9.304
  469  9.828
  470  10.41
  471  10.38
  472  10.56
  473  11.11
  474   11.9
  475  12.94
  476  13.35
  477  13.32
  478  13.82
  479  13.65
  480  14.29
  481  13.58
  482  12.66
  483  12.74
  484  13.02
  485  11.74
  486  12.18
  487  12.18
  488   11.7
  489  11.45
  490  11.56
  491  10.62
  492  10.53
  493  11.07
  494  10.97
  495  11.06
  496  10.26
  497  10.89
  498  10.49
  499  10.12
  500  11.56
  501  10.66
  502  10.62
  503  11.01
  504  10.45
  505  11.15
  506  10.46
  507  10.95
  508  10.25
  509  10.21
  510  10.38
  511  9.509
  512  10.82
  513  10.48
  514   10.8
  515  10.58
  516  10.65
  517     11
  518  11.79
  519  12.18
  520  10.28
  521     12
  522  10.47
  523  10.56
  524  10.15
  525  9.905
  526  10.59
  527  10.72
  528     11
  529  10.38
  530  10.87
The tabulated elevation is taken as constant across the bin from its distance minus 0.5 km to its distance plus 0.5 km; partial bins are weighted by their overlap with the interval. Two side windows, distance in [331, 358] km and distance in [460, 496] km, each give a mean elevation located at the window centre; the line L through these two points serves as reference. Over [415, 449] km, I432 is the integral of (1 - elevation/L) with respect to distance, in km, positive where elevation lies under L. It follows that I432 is -1.7 km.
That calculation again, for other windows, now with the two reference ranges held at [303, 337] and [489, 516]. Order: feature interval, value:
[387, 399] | 2.4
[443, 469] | 2.6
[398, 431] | -1.2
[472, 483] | -2.2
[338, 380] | -3.1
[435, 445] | -0.8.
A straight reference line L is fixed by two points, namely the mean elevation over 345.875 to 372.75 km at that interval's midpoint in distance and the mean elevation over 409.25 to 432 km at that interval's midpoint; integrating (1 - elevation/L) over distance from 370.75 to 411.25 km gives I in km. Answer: 5.7 km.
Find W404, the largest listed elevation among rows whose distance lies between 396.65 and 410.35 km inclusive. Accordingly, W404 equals 12.07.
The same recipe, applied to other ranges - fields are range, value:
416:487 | 14.29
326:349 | 12.32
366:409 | 13.2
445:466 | 11.69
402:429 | 13.17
